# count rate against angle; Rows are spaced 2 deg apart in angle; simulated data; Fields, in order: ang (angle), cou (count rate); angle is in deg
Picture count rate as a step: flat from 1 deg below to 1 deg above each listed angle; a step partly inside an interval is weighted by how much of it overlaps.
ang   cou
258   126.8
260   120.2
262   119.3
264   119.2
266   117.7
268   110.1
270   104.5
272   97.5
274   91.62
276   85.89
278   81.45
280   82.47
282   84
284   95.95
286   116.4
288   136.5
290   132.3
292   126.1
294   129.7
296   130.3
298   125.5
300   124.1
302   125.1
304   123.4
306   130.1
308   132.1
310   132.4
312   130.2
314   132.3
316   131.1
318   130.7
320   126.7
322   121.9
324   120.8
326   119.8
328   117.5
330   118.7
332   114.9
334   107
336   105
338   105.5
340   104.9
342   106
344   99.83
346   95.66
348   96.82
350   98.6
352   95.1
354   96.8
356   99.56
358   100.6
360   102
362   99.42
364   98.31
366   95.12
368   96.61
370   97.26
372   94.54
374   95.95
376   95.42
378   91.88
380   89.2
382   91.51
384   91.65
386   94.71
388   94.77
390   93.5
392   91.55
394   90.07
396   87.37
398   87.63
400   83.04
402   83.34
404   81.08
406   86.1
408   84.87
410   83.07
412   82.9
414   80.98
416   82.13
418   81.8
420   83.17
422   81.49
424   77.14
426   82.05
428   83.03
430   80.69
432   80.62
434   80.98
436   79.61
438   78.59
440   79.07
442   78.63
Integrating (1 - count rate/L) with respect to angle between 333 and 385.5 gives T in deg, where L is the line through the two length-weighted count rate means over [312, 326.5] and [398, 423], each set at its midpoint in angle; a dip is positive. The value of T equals 4.5 deg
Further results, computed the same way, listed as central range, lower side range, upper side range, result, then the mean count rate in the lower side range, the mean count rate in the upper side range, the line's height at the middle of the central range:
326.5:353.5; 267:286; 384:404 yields -4.1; 93.9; 89.2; 91.4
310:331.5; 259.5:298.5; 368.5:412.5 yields -4.7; 110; 89.8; 102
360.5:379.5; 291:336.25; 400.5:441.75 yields 1.1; 124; 81.6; 102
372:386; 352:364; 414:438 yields 0.1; 99.2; 81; 93.6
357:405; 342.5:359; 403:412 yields -1.2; 98.1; 83.7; 90.4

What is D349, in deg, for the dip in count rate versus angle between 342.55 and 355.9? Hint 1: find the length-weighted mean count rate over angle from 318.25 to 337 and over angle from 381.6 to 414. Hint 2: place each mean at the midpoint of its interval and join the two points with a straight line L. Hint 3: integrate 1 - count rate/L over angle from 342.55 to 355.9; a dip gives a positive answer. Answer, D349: 1.3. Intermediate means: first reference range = 117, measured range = 97.6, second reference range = 87.7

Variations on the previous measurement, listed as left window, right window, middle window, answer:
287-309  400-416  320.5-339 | 0.1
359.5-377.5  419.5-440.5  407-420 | 0.3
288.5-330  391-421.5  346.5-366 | 1.5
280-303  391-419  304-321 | -2.7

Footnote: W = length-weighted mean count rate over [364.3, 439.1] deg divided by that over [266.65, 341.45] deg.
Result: 0.75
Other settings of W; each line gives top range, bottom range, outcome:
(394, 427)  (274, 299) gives 0.76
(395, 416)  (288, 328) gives 0.66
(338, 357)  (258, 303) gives 0.89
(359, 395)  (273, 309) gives 0.83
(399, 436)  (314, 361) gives 0.75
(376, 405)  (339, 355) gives 0.90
